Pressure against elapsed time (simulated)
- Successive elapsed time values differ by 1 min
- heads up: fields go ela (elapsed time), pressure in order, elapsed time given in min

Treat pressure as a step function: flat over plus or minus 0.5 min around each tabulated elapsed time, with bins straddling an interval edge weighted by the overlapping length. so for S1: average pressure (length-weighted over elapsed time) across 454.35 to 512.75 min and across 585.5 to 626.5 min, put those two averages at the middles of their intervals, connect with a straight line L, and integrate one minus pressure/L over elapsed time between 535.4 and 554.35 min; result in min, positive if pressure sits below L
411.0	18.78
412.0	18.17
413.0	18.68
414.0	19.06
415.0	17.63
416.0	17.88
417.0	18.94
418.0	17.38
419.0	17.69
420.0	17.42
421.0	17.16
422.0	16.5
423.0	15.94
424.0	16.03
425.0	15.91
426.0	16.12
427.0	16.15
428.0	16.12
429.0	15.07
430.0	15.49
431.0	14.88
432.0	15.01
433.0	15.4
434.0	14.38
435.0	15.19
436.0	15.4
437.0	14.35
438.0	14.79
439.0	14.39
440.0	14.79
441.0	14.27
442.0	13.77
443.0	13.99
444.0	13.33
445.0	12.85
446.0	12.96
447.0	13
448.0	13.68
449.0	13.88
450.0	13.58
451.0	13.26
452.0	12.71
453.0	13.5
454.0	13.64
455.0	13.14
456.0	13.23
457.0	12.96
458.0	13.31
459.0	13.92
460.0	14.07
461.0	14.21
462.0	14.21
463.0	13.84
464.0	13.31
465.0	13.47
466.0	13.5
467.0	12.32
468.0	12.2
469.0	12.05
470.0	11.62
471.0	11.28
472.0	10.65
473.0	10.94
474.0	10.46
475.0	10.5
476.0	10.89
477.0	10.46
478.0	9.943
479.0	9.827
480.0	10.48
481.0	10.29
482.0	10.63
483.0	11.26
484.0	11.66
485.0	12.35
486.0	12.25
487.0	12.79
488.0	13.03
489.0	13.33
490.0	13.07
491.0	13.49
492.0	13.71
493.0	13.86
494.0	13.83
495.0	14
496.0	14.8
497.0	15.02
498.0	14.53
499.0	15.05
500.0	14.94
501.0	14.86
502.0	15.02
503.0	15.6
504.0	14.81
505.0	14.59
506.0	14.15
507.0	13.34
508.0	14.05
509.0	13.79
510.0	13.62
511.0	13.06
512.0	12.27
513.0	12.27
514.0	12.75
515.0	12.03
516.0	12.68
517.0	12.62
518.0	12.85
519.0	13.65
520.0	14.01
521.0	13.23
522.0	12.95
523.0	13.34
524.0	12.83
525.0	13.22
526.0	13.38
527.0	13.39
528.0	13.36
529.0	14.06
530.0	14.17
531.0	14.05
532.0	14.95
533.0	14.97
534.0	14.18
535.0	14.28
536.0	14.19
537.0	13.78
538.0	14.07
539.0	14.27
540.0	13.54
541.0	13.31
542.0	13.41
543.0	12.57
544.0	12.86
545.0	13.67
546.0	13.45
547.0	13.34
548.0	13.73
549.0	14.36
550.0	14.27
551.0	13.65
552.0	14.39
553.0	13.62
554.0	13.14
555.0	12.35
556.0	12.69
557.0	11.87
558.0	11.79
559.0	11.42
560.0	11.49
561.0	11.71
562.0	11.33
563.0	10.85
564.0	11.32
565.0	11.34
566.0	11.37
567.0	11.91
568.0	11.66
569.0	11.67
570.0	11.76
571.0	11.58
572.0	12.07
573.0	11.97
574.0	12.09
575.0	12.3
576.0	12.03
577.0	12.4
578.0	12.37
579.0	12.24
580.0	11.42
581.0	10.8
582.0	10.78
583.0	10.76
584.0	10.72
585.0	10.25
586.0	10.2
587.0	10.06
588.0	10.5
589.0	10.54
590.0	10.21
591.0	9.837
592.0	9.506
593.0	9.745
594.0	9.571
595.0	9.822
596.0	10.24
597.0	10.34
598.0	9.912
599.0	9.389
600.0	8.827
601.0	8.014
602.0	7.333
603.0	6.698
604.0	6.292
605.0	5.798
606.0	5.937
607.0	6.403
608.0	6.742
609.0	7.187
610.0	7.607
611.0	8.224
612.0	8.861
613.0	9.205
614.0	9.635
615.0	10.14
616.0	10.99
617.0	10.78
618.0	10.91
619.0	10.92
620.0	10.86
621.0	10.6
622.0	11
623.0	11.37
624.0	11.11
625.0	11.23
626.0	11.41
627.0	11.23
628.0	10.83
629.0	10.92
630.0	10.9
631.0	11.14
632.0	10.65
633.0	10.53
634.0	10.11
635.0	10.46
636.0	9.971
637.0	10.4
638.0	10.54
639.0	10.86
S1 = -4.30 min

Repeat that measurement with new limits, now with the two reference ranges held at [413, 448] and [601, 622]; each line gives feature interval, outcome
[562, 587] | -3.6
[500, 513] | -1.4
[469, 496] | 3.4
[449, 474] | 2.6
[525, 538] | -2.6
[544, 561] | -3.4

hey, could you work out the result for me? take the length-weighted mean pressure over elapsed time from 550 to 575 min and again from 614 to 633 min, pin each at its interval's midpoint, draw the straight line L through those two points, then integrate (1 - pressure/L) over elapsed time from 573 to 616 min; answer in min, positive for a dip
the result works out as 7.13 min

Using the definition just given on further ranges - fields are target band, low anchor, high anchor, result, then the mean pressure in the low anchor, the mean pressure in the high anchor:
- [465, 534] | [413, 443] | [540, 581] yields 5.1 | 16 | 12.4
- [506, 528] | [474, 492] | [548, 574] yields -2.4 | 11.6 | 12.2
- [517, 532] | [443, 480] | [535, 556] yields -0.2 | 12.6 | 13.6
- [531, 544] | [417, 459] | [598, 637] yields -2.3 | 14.7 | 9.5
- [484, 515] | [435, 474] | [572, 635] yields -3.6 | 13.3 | 10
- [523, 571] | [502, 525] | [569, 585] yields -2.1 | 13.4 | 11.6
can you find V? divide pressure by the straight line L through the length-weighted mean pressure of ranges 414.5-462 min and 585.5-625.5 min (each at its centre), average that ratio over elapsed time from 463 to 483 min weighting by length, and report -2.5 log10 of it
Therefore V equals 0.21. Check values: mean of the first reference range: 14.9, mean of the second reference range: 9.31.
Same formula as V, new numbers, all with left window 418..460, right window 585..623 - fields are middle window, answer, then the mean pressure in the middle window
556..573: -0.11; 11.6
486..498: -0.07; 13.7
